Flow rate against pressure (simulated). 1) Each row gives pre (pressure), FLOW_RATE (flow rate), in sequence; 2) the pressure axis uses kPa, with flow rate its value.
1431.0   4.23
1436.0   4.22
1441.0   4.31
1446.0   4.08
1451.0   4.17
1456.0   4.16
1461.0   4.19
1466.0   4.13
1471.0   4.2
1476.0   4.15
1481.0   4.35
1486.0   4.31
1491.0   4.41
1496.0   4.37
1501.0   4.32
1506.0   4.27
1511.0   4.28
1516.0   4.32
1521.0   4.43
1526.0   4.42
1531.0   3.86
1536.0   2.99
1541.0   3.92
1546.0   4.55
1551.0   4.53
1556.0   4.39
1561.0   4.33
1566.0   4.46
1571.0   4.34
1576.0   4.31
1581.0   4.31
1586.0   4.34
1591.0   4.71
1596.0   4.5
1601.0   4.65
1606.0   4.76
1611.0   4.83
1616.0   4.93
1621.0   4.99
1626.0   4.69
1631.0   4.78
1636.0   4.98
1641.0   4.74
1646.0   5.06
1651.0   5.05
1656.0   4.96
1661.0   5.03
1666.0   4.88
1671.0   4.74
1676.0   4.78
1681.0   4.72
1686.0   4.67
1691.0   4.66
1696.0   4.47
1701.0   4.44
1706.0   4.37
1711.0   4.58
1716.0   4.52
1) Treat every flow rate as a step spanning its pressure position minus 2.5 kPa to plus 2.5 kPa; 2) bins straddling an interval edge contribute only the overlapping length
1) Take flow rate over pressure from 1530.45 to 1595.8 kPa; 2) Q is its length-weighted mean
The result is 4.25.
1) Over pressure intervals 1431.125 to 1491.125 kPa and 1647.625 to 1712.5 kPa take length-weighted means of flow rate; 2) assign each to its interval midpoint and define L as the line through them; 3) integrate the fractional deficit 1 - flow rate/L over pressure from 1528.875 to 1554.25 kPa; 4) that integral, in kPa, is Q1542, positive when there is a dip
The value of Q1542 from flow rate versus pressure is 2.4 kPa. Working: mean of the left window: 4.22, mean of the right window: 4.73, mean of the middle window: 3.98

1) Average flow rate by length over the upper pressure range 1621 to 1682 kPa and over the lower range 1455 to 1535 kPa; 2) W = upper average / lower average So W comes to 1.15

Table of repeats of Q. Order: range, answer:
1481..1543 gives 4.17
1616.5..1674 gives 4.9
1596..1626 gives 4.79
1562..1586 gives 4.35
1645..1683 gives 4.9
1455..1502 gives 4.26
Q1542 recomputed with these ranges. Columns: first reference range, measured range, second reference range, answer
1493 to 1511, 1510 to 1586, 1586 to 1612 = 4.11 kPa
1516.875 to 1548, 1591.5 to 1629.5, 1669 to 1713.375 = -3.94 kPa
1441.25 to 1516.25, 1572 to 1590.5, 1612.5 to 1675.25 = 1.14 kPa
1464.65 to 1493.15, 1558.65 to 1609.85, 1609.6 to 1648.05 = 2.32 kPa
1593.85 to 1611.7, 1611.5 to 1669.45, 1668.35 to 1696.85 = -2.87 kPa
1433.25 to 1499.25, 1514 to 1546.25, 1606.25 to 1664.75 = 3.26 kPa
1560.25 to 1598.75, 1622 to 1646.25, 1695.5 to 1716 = -2.17 kPa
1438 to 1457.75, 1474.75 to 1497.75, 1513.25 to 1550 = -1.03 kPa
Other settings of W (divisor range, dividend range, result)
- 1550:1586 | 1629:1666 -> 1.13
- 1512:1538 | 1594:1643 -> 1.19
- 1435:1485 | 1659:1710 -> 1.11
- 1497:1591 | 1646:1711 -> 1.11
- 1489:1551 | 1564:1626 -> 1.10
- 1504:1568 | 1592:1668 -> 1.15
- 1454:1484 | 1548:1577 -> 1.05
